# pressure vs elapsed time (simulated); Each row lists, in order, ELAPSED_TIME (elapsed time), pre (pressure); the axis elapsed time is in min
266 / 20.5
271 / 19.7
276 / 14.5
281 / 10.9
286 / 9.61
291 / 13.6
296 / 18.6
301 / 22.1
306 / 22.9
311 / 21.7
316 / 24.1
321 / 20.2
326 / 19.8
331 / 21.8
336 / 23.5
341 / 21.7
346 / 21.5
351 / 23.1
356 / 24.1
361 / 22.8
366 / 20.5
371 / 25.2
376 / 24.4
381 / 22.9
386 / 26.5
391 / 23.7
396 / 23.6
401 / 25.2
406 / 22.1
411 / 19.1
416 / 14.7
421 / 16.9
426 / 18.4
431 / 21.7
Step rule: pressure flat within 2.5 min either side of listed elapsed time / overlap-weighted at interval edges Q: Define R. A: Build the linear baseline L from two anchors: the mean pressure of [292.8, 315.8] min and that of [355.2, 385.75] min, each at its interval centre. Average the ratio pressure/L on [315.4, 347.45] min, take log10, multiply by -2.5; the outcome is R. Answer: 0.03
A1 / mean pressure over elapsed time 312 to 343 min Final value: 21.8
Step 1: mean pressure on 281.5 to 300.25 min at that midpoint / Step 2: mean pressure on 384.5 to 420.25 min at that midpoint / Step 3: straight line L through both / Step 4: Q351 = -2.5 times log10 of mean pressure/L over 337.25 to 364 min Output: -0.23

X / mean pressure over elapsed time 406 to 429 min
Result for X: 17.9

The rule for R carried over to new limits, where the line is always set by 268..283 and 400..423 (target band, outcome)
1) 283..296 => 0.218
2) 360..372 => -0.246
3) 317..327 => -0.231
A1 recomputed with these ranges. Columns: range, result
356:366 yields 22.6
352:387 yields 23.6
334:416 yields 22.9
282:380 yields 21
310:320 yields 22.7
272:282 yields 14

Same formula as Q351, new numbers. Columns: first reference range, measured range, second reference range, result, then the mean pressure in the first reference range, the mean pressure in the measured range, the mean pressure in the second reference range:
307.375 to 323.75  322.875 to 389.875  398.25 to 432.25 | -0.09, 22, 22.9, 19.7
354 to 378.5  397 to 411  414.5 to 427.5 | -0.21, 23.4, 22.8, 16.7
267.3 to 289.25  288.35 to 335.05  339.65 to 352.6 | -0.15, 14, 20.6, 22.1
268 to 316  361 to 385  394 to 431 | -0.21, 17.5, 23.4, 20.1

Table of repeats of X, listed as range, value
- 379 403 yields 24.4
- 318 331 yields 20.5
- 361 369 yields 21.5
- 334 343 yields 22.6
